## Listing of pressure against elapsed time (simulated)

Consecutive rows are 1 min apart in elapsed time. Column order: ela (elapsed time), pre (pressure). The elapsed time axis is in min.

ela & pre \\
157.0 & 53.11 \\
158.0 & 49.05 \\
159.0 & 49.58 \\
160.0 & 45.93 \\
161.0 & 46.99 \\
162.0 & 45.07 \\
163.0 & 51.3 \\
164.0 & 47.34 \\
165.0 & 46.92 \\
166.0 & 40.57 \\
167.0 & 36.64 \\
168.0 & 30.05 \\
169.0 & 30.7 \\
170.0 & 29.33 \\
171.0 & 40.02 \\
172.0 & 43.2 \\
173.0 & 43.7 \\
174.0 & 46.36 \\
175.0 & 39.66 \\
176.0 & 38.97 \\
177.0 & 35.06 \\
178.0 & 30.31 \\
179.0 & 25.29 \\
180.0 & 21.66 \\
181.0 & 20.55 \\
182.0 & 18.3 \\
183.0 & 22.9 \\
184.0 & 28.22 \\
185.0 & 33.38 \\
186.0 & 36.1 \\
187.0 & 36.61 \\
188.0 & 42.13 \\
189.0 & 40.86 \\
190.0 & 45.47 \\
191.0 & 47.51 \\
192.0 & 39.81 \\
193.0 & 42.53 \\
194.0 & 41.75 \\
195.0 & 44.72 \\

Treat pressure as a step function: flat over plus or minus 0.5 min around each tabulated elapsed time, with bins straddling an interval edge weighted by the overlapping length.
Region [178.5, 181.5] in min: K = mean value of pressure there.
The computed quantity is 22.5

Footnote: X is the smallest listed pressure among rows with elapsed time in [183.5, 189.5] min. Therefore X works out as 28.22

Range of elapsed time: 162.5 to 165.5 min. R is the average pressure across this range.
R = 48.5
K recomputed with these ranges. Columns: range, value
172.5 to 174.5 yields 45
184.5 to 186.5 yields 34.7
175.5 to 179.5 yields 32.4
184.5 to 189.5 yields 37.8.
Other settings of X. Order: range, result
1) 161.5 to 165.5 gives 45.07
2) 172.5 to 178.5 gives 30.31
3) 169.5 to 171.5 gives 29.33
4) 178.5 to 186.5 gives 18.3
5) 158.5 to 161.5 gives 45.93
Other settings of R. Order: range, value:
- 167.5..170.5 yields 30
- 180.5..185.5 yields 24.7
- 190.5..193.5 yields 43.3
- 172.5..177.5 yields 40.8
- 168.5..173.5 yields 37.4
